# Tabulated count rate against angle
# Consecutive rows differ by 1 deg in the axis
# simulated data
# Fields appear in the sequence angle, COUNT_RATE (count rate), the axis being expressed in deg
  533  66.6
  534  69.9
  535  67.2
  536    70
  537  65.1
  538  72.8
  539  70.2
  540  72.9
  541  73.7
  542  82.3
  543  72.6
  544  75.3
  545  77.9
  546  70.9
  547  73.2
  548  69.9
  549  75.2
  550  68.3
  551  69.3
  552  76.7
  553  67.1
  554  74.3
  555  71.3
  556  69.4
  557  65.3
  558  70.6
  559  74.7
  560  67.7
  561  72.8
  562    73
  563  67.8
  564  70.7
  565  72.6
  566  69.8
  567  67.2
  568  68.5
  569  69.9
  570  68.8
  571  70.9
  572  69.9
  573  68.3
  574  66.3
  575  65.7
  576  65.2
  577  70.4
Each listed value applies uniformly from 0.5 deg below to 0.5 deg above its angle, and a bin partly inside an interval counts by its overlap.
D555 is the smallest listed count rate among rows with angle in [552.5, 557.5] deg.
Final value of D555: 65.3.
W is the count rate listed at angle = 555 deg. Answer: 71.3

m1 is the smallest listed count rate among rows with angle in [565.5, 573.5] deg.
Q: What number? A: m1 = 67.2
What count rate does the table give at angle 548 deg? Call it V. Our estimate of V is 69.9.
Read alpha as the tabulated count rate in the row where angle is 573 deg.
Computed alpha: 68.3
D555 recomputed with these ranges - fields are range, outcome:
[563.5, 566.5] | 69.8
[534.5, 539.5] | 65.1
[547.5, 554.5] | 67.1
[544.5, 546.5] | 70.9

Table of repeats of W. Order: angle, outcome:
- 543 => 72.6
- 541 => 73.7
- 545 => 77.9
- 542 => 82.3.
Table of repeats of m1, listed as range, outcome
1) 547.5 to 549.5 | 69.9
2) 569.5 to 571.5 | 68.8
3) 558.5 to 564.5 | 67.7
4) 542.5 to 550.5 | 68.3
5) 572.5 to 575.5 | 65.7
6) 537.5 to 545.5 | 70.2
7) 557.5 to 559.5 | 70.6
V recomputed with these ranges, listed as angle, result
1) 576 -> 65.2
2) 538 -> 72.8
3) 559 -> 74.7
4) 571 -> 70.9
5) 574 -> 66.3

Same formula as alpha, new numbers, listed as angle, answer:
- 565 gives 72.6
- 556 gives 69.4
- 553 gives 67.1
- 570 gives 68.8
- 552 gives 76.7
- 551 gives 69.3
